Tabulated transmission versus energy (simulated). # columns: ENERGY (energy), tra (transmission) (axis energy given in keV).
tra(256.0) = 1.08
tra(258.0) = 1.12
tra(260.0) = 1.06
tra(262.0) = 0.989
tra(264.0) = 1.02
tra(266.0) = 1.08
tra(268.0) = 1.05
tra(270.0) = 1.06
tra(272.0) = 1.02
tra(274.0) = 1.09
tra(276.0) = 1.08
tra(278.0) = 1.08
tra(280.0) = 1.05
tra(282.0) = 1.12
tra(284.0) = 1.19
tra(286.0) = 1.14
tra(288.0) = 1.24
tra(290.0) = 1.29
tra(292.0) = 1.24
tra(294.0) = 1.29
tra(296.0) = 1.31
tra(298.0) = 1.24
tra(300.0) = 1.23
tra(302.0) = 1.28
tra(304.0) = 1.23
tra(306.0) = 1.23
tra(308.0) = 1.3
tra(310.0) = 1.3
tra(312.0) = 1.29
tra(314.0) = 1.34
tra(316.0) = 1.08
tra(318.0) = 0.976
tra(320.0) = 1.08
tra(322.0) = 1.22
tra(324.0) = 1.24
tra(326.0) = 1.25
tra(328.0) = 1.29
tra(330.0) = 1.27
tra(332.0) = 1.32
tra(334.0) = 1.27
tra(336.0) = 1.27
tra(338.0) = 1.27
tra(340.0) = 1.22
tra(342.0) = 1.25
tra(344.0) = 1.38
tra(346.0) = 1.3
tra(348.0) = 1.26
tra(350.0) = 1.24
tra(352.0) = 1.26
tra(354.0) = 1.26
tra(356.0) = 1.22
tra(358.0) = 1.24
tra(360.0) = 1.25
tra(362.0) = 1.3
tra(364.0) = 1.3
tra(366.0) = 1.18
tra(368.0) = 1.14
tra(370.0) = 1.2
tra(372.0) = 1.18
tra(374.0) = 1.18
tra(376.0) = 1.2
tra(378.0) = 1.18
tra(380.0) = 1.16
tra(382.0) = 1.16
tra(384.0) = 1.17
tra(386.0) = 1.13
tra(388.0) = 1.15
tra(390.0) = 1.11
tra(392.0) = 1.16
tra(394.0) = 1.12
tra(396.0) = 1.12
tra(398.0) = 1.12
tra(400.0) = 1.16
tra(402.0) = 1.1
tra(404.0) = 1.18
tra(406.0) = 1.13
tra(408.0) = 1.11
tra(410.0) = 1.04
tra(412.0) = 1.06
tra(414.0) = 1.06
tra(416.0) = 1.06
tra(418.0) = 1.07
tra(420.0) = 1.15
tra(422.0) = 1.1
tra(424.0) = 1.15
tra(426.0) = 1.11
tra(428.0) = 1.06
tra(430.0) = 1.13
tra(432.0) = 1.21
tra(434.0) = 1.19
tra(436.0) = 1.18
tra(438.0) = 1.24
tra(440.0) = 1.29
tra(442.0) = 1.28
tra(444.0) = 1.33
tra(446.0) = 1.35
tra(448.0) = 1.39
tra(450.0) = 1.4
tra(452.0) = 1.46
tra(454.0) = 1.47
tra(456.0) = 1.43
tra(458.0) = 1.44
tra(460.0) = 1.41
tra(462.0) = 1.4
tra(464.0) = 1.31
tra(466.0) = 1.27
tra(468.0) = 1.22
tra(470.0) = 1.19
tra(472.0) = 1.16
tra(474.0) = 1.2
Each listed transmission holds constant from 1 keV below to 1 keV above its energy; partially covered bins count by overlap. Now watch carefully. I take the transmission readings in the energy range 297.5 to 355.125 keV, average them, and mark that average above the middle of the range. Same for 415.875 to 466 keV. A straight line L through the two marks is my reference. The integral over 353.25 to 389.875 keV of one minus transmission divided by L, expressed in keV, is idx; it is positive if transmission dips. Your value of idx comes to 1.7 keV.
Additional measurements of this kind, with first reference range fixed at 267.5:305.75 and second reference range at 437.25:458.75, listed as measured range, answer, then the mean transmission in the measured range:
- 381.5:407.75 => 3.37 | 1.14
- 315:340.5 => 0.25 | 1.21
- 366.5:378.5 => 0.93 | 1.18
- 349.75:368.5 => 0.30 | 1.24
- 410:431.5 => 3.91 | 1.1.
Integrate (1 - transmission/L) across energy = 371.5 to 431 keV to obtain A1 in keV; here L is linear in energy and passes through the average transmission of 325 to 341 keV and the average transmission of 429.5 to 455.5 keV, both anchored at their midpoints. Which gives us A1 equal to 7.66 keV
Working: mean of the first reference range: 1.27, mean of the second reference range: 1.31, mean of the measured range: 1.13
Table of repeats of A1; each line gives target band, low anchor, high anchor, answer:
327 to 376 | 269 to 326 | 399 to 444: -3.5 keV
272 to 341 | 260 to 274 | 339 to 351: -3.2 keV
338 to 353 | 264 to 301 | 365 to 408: -1.6 keV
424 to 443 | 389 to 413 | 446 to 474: 0.9 keV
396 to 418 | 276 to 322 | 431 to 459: 3.3 keV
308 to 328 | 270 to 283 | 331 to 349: 0.0 keV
